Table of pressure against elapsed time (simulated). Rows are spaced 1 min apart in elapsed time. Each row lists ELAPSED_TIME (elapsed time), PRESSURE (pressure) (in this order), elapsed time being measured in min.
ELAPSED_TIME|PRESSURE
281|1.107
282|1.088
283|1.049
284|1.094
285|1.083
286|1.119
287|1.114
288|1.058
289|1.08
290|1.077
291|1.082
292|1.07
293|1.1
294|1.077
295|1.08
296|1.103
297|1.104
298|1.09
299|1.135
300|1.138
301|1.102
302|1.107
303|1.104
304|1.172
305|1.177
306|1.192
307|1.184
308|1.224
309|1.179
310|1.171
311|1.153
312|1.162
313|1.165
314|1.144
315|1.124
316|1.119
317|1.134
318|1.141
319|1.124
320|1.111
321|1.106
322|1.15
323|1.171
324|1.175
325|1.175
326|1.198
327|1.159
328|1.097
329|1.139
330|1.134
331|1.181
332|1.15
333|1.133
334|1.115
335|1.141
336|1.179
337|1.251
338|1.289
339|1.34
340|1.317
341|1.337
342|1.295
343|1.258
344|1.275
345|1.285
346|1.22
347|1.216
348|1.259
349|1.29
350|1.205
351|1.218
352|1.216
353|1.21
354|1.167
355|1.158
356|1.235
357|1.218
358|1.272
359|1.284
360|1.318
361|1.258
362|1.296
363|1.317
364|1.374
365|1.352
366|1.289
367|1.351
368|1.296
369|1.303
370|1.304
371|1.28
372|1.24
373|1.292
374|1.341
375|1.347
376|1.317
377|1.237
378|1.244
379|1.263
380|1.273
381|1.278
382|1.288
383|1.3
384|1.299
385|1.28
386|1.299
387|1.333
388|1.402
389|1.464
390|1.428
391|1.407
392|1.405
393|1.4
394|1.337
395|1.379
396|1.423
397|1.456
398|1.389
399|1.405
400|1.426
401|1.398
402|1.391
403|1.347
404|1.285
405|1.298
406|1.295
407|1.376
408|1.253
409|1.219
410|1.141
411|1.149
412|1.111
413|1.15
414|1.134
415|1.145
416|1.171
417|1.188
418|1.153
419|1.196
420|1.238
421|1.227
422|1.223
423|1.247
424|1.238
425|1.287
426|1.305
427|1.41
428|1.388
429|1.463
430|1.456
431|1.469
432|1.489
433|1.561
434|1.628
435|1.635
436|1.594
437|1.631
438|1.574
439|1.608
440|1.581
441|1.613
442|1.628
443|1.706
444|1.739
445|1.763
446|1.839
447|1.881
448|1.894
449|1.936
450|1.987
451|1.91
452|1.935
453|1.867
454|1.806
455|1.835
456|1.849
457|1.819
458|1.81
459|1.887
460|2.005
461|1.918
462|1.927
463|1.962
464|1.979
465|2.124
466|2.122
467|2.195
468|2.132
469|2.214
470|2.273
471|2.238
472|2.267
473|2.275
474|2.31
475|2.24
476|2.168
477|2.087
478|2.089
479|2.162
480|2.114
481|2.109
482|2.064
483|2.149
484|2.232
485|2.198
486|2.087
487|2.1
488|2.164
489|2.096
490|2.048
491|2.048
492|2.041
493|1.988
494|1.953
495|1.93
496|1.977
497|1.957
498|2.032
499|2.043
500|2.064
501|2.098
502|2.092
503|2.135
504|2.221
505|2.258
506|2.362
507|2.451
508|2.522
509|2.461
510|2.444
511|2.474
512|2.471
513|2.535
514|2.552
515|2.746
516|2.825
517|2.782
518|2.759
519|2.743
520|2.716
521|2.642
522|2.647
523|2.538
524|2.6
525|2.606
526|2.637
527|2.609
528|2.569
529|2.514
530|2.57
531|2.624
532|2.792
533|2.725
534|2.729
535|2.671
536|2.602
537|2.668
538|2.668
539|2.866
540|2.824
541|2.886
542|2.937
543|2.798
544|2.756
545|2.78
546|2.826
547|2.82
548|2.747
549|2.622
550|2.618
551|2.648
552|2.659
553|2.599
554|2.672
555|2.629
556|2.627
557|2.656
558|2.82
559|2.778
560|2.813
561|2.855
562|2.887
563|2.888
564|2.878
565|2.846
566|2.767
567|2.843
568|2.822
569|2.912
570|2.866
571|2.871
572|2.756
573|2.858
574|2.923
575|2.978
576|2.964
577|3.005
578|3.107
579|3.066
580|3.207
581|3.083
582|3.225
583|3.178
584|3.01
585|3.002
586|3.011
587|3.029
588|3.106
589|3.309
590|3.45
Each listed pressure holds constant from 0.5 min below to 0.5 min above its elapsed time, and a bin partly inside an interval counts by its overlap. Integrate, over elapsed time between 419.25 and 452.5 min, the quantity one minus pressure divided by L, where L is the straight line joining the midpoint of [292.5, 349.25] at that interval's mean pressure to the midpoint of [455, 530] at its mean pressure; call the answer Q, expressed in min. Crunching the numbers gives 5.7 min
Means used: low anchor 1.17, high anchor 2.25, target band 1.58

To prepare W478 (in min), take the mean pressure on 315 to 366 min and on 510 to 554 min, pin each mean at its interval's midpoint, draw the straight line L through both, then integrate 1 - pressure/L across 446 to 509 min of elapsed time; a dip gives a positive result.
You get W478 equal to 5.17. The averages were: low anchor 1.22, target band 2.08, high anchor 2.68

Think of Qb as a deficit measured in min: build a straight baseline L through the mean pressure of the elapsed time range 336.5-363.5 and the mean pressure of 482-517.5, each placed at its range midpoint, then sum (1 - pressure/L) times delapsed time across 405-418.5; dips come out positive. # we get 3.8 min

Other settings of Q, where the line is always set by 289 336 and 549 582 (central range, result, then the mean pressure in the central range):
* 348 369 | 2.61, 1.27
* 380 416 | 8.29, 1.31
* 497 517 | 0.77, 2.36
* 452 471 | 1.36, 1.99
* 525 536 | -0.14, 2.64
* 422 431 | 2.63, 1.35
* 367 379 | 1.95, 1.29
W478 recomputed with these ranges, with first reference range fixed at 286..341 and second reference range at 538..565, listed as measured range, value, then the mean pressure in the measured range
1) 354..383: 4.5 min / 1.28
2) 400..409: 2.2 min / 1.33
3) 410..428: 6.3 min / 1.21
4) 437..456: 2.5 min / 1.78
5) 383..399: 2.8 min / 1.38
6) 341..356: 1.6 min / 1.24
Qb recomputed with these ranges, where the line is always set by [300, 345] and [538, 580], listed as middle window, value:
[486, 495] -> 1.1 min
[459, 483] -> 0.9 min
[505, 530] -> -0.5 min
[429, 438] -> 1.8 min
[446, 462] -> 1.5 min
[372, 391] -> 3.2 min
